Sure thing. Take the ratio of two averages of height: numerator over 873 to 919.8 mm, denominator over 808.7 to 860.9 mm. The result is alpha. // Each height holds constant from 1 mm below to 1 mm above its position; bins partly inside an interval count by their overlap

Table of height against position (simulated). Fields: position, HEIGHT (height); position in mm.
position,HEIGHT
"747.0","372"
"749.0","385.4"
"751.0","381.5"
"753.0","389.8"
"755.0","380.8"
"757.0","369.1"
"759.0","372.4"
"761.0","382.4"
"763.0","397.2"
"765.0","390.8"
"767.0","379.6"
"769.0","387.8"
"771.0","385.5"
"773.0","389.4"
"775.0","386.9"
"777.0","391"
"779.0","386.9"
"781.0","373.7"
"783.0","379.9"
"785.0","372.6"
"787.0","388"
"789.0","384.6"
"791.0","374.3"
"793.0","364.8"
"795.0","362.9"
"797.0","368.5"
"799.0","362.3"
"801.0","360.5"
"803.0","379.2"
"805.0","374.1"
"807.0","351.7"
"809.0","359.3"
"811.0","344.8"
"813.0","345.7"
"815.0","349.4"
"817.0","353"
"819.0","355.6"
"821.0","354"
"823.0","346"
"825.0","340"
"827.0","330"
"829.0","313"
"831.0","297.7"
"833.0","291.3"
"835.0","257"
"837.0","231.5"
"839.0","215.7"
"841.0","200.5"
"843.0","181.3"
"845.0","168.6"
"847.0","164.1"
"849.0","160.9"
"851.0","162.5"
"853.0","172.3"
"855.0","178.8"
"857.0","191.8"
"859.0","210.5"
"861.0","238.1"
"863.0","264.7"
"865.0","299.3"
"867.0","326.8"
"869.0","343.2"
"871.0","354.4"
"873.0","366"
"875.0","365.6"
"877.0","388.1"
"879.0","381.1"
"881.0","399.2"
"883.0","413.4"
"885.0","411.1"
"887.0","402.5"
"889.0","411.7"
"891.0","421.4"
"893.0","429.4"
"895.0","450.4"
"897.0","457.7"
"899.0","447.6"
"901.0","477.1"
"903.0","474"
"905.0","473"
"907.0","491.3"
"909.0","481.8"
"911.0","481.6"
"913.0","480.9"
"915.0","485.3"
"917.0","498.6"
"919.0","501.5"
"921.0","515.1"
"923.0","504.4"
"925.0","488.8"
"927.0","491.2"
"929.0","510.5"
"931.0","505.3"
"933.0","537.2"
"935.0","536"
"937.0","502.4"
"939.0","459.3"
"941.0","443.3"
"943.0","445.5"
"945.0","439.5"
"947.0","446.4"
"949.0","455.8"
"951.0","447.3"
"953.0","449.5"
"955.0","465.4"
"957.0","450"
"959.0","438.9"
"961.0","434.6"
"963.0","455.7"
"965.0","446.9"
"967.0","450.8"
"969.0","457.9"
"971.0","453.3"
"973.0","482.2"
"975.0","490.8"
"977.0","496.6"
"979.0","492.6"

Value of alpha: 1.7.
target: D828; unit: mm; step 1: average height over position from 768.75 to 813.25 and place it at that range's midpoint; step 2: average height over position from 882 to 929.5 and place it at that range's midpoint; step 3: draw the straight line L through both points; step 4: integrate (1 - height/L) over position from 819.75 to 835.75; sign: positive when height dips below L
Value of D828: 3.4 mm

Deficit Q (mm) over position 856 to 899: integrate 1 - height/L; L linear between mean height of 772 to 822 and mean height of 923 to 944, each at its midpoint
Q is 8.1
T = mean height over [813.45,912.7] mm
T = 333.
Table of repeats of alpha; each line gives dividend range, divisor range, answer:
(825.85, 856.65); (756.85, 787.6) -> 0.58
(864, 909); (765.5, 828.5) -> 1.12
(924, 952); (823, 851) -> 1.97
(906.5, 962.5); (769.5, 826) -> 1.30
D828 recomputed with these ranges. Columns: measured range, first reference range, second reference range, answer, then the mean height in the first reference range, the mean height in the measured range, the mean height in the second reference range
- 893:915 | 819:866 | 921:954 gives -4.1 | 245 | 470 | 480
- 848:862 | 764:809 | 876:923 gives 7.8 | 377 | 188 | 452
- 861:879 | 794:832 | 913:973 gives 3.1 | 350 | 335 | 473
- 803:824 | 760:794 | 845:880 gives -1.4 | 383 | 355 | 266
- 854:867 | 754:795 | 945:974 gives 5.5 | 381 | 238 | 452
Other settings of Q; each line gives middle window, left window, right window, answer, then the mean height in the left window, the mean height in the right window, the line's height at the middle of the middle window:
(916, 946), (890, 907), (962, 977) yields -2.1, 456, 465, 460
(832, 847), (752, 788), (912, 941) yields 7.5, 384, 499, 435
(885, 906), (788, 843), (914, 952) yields -0.4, 329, 485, 435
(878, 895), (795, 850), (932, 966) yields -1.2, 303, 462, 384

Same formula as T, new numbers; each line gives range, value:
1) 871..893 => 396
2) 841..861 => 181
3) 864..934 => 442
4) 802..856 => 281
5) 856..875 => 292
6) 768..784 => 385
